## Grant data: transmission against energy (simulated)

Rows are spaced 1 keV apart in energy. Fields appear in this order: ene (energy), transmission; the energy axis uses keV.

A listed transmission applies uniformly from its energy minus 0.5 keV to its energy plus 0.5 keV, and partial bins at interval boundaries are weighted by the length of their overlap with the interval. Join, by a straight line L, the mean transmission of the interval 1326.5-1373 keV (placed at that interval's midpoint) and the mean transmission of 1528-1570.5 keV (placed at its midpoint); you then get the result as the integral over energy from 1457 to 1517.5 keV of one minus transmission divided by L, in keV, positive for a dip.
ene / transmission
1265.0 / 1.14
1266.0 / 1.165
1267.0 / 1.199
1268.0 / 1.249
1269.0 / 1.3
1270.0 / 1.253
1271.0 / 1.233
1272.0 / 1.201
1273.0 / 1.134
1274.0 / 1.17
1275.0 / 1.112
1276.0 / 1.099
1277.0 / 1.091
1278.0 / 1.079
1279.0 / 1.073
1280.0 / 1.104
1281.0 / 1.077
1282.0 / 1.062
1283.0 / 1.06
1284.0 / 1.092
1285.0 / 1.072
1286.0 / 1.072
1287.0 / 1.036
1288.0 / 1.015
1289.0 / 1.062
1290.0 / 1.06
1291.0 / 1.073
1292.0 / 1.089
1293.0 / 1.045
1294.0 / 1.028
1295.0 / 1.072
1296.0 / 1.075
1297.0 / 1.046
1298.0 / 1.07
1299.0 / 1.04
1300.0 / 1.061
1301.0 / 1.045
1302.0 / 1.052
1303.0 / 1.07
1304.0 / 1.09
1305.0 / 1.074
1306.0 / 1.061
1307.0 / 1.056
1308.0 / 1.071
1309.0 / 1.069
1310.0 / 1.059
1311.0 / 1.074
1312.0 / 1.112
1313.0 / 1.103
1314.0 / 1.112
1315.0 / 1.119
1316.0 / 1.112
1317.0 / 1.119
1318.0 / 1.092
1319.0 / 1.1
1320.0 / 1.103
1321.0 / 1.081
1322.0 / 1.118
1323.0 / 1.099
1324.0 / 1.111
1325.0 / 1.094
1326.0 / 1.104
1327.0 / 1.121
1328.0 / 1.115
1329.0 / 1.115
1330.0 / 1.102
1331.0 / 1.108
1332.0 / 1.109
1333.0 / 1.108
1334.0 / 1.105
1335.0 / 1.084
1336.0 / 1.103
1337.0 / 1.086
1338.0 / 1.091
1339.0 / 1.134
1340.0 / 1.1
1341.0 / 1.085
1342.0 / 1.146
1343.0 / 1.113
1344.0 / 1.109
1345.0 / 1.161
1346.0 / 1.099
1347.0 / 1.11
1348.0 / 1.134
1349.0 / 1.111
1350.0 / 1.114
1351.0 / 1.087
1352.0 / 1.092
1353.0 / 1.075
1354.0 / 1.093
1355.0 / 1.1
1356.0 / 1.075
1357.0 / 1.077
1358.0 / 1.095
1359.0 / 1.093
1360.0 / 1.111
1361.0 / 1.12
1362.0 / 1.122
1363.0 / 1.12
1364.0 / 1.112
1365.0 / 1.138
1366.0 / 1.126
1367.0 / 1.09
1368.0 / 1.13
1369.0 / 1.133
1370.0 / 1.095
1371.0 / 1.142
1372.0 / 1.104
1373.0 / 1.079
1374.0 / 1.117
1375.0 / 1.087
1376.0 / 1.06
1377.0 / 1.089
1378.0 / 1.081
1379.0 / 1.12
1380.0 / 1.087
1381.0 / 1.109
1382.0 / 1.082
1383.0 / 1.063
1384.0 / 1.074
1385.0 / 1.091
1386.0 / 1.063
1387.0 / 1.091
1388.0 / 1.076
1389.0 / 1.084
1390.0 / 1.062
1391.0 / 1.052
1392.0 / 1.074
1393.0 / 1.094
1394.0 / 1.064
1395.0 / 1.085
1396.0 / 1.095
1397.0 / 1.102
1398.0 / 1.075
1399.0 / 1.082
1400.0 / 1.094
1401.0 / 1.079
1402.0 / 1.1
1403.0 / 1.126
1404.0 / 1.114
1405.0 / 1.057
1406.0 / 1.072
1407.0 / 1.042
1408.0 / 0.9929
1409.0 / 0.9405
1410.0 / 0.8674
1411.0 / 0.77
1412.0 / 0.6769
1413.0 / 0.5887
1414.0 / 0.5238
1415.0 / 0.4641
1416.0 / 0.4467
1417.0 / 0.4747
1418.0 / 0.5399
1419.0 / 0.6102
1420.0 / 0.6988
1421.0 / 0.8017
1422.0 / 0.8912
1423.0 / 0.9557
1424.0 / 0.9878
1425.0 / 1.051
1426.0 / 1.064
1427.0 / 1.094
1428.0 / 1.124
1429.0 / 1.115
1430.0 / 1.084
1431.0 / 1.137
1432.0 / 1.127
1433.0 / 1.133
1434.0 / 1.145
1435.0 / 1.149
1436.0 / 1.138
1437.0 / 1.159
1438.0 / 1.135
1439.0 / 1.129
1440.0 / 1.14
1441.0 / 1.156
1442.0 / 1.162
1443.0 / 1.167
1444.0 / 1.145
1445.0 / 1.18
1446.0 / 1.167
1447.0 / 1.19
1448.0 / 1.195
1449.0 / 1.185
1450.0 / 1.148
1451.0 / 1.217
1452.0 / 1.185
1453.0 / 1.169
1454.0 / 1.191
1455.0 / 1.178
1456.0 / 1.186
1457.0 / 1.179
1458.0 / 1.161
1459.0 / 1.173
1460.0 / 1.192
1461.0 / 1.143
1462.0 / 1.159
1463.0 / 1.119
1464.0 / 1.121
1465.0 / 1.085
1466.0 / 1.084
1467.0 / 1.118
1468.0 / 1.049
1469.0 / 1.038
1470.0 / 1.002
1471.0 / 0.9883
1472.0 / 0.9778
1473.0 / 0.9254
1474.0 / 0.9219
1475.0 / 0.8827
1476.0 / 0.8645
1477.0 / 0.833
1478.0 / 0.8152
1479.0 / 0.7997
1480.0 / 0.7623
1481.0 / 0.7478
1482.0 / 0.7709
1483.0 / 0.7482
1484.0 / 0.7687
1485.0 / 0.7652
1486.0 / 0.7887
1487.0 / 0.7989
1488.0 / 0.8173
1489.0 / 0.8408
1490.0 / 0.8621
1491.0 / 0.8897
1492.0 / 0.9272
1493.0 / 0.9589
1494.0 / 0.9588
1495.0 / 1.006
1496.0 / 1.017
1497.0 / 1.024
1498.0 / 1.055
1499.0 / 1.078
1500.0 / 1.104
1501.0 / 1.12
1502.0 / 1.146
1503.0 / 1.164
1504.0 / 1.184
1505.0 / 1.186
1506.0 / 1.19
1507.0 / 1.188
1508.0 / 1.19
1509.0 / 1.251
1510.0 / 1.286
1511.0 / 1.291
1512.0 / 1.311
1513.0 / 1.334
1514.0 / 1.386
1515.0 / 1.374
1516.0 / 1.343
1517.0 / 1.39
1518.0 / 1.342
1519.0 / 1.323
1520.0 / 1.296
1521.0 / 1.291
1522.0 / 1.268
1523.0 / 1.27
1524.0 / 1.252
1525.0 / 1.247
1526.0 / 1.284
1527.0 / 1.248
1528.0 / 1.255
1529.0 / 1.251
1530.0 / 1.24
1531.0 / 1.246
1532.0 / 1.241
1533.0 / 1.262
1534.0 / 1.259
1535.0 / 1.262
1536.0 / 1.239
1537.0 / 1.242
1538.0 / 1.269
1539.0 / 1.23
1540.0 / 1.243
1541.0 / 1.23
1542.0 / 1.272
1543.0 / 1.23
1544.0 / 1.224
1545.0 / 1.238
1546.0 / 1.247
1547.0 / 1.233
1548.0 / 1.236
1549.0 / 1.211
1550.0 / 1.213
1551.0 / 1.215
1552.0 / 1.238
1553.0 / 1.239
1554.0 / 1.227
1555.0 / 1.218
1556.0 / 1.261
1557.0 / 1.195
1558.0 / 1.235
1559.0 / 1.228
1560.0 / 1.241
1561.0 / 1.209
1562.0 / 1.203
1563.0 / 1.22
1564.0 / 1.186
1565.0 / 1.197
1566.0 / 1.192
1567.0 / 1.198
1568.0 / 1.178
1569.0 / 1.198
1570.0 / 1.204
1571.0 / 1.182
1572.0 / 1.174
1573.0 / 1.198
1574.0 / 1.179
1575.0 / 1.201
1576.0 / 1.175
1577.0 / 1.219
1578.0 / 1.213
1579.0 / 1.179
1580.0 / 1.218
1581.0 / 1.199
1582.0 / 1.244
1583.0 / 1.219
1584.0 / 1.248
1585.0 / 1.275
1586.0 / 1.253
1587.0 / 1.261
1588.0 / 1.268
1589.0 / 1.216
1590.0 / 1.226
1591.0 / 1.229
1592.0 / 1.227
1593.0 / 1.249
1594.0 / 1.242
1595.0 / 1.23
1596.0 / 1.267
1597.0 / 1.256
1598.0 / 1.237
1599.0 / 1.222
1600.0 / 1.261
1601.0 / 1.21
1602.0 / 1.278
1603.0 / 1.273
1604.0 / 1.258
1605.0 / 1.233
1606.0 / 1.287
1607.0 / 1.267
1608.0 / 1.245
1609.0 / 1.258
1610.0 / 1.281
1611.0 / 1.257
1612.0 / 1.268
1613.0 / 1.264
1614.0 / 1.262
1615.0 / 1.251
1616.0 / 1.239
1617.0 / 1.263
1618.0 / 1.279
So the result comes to 7.6 keV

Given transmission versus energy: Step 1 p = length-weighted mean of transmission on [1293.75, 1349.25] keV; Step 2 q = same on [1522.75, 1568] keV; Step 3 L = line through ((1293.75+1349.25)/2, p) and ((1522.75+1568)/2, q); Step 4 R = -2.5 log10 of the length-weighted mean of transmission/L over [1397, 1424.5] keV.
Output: 0.32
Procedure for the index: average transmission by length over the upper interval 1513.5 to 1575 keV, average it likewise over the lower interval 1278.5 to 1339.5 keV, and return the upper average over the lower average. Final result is 1.1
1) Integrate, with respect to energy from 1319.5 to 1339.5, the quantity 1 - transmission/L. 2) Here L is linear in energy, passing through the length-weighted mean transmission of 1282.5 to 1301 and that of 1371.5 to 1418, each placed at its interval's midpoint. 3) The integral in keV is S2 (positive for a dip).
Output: -1.4 keV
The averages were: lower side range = 1.06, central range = 1.1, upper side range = 0.99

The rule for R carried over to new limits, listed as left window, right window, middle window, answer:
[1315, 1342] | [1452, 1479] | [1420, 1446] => -0.020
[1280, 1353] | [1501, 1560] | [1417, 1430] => 0.284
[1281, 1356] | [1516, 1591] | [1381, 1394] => 0.054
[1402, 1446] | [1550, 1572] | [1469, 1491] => 0.249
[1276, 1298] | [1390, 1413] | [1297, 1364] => -0.048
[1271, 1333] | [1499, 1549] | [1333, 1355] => 0.012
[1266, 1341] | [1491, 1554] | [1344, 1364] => 0.020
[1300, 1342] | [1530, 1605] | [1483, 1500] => 0.288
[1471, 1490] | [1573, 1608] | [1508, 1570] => -0.203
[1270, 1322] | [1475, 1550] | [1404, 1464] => 0.091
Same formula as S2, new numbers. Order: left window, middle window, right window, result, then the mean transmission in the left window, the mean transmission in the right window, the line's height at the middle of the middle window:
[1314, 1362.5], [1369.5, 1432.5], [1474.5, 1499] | 1.1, 1.11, 0.867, 1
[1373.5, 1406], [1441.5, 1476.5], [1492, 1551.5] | 1.4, 1.09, 1.22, 1.16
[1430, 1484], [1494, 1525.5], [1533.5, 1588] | -1.9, 1.07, 1.22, 1.15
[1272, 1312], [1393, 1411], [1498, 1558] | 1.6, 1.07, 1.24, 1.15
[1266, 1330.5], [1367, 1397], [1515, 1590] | 1.4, 1.1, 1.24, 1.14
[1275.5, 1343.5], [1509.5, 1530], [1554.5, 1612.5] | -1.8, 1.08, 1.23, 1.2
